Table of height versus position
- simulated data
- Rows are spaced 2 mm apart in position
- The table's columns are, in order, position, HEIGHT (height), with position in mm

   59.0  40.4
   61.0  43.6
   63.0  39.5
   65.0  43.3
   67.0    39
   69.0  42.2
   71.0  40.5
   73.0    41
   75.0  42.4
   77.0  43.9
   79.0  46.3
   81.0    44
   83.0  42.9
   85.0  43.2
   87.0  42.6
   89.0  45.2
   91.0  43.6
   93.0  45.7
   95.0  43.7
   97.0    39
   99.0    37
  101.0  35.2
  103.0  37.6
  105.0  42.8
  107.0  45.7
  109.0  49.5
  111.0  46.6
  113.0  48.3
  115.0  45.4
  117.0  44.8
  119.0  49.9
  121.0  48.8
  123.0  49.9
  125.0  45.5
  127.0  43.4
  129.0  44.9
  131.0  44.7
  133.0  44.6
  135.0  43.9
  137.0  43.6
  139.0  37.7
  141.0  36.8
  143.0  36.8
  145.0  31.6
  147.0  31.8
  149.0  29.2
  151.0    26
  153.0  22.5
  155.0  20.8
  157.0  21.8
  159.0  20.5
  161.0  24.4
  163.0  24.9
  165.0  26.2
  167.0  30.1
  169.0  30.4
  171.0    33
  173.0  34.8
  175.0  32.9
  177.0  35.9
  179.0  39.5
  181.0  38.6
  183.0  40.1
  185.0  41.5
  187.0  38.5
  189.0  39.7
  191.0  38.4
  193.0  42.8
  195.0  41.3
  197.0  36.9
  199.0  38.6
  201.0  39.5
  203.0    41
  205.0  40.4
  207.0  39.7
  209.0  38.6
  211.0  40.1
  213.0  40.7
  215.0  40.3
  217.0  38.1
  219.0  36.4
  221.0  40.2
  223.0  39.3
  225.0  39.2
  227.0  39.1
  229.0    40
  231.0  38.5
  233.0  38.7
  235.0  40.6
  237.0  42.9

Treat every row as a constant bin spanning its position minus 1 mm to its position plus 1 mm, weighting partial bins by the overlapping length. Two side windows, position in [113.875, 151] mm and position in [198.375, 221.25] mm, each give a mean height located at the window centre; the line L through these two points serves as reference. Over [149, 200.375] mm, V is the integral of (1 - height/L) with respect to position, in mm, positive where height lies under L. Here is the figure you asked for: 9.6 mm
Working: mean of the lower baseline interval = 41.4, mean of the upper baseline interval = 39.5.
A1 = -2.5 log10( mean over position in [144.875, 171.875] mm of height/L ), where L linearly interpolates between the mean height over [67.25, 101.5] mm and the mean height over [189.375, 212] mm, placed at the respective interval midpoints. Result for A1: 0.47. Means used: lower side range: 42.3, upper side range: 39.8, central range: 26.5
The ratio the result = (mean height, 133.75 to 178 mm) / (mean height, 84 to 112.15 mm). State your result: 0.72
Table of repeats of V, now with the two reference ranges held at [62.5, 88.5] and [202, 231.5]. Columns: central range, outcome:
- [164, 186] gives 3.0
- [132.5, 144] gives 0.2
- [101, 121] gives -1.7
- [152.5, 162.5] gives 4.6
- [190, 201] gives 0.1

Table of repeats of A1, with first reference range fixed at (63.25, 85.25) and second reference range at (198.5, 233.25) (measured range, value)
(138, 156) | 0.32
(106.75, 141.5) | -0.10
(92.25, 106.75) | 0.04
